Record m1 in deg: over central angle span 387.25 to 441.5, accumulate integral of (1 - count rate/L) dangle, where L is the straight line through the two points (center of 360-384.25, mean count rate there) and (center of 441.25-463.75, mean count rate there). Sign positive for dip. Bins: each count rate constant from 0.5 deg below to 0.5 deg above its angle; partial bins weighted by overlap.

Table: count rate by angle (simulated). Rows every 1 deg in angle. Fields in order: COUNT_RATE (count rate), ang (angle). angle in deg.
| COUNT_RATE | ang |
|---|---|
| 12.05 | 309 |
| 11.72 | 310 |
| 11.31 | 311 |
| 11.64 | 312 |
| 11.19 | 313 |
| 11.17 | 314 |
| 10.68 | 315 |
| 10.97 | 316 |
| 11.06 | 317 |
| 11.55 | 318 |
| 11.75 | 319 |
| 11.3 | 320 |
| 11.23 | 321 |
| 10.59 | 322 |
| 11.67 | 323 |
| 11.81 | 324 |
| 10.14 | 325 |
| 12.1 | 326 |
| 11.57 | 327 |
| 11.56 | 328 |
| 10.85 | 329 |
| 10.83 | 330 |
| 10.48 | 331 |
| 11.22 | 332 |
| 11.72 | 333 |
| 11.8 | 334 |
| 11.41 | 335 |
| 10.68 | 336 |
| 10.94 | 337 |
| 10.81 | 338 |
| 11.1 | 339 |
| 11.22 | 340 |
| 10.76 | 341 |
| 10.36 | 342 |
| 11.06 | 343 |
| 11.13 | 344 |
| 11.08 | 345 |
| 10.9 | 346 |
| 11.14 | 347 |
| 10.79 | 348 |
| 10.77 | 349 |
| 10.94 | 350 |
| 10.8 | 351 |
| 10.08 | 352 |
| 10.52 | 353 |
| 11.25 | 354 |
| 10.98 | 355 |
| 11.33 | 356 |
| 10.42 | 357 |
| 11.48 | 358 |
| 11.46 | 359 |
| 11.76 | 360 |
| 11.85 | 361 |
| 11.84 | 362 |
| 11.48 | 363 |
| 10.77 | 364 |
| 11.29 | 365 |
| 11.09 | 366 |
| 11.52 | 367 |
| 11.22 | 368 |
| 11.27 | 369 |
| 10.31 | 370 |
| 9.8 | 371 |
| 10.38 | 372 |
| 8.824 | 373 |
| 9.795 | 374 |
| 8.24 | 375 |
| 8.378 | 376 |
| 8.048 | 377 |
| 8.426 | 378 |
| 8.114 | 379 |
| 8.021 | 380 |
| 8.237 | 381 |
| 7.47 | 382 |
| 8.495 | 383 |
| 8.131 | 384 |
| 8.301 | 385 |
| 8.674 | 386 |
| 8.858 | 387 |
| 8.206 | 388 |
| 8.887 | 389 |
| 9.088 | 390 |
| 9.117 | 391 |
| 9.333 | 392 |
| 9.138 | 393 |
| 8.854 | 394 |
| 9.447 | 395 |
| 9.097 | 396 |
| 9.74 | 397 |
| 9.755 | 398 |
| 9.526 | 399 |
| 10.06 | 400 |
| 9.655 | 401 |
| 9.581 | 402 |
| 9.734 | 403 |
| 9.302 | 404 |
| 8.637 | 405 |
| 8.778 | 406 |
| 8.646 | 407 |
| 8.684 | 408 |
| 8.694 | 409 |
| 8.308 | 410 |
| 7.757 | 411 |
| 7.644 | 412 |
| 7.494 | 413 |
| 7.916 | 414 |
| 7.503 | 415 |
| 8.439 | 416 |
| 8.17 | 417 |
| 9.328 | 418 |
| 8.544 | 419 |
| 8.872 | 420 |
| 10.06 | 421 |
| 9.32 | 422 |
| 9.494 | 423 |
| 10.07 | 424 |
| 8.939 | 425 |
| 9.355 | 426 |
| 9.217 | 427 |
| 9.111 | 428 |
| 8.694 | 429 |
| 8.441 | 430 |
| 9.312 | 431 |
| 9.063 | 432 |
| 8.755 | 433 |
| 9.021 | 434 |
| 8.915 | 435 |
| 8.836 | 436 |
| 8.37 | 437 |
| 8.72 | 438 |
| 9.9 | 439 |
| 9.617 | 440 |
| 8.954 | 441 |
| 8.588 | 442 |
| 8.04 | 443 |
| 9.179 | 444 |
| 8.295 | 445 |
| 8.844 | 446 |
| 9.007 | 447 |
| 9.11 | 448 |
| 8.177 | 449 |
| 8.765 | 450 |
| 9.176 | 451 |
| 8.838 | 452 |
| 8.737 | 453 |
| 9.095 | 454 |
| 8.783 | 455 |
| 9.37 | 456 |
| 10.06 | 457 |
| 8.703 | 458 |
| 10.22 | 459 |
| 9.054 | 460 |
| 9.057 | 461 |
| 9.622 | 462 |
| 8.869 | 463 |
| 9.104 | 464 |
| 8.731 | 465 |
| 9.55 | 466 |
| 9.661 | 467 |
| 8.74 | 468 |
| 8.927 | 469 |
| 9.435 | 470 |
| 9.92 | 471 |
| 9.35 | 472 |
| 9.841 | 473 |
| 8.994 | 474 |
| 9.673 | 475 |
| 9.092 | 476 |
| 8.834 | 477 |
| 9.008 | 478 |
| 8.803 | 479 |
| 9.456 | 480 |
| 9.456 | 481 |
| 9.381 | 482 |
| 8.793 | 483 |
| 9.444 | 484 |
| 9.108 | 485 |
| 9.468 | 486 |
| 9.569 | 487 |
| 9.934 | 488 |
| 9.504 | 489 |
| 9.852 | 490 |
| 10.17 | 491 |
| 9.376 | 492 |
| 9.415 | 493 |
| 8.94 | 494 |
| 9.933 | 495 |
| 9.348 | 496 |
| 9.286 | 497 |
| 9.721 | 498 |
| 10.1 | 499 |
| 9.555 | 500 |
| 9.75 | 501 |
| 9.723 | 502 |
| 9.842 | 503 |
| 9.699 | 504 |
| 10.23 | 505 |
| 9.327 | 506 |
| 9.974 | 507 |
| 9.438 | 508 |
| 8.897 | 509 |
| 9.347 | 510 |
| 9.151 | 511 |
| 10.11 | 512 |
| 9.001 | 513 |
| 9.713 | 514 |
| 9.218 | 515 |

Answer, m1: 2.3 deg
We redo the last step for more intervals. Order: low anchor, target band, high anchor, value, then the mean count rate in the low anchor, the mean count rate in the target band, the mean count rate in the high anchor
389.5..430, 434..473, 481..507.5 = 0.93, 8.97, 9.07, 9.59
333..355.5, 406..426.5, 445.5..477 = 2.47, 11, 8.66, 9.17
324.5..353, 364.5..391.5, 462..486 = 3.36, 11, 9.19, 9.24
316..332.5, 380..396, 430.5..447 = 2.02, 11.2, 8.67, 8.9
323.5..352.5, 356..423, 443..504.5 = 6.77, 11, 9.34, 9.29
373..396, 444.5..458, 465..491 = 0.31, 8.62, 8.93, 9.36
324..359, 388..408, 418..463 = 1.33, 11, 9.24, 9.05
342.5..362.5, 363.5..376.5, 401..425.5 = 0.25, 11.1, 10.2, 8.76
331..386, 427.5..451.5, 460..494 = 1.96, 10.4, 8.87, 9.33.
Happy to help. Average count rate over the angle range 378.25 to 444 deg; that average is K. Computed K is 8.85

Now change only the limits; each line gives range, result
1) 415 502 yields 9.18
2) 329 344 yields 11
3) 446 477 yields 9.18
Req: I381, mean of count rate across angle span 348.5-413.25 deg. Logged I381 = 9.6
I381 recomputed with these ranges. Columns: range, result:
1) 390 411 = 9.17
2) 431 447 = 8.89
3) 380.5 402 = 8.97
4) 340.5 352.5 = 10.8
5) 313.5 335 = 11.2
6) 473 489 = 9.29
